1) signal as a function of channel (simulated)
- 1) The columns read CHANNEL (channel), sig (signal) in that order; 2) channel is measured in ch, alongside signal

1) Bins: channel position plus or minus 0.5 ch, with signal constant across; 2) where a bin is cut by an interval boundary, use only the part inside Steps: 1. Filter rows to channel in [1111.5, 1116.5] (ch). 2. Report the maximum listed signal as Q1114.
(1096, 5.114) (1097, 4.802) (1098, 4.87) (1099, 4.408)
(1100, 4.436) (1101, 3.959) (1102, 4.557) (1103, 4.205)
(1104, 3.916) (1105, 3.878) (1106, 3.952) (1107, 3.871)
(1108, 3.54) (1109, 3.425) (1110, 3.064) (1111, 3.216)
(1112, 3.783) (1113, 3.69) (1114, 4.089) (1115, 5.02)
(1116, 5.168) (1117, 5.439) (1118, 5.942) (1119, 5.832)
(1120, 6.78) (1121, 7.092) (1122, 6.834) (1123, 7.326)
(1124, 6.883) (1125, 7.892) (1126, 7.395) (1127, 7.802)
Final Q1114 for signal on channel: 5.168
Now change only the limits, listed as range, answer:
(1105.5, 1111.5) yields 3.952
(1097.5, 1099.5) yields 4.87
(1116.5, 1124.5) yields 7.326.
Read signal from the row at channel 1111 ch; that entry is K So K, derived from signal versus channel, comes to 3.216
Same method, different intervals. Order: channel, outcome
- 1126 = 7.395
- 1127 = 7.802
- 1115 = 5.02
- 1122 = 6.834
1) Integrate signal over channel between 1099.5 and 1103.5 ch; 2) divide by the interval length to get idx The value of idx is 4.29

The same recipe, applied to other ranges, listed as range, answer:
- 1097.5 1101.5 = 4.42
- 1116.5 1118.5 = 5.69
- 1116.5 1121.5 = 6.22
